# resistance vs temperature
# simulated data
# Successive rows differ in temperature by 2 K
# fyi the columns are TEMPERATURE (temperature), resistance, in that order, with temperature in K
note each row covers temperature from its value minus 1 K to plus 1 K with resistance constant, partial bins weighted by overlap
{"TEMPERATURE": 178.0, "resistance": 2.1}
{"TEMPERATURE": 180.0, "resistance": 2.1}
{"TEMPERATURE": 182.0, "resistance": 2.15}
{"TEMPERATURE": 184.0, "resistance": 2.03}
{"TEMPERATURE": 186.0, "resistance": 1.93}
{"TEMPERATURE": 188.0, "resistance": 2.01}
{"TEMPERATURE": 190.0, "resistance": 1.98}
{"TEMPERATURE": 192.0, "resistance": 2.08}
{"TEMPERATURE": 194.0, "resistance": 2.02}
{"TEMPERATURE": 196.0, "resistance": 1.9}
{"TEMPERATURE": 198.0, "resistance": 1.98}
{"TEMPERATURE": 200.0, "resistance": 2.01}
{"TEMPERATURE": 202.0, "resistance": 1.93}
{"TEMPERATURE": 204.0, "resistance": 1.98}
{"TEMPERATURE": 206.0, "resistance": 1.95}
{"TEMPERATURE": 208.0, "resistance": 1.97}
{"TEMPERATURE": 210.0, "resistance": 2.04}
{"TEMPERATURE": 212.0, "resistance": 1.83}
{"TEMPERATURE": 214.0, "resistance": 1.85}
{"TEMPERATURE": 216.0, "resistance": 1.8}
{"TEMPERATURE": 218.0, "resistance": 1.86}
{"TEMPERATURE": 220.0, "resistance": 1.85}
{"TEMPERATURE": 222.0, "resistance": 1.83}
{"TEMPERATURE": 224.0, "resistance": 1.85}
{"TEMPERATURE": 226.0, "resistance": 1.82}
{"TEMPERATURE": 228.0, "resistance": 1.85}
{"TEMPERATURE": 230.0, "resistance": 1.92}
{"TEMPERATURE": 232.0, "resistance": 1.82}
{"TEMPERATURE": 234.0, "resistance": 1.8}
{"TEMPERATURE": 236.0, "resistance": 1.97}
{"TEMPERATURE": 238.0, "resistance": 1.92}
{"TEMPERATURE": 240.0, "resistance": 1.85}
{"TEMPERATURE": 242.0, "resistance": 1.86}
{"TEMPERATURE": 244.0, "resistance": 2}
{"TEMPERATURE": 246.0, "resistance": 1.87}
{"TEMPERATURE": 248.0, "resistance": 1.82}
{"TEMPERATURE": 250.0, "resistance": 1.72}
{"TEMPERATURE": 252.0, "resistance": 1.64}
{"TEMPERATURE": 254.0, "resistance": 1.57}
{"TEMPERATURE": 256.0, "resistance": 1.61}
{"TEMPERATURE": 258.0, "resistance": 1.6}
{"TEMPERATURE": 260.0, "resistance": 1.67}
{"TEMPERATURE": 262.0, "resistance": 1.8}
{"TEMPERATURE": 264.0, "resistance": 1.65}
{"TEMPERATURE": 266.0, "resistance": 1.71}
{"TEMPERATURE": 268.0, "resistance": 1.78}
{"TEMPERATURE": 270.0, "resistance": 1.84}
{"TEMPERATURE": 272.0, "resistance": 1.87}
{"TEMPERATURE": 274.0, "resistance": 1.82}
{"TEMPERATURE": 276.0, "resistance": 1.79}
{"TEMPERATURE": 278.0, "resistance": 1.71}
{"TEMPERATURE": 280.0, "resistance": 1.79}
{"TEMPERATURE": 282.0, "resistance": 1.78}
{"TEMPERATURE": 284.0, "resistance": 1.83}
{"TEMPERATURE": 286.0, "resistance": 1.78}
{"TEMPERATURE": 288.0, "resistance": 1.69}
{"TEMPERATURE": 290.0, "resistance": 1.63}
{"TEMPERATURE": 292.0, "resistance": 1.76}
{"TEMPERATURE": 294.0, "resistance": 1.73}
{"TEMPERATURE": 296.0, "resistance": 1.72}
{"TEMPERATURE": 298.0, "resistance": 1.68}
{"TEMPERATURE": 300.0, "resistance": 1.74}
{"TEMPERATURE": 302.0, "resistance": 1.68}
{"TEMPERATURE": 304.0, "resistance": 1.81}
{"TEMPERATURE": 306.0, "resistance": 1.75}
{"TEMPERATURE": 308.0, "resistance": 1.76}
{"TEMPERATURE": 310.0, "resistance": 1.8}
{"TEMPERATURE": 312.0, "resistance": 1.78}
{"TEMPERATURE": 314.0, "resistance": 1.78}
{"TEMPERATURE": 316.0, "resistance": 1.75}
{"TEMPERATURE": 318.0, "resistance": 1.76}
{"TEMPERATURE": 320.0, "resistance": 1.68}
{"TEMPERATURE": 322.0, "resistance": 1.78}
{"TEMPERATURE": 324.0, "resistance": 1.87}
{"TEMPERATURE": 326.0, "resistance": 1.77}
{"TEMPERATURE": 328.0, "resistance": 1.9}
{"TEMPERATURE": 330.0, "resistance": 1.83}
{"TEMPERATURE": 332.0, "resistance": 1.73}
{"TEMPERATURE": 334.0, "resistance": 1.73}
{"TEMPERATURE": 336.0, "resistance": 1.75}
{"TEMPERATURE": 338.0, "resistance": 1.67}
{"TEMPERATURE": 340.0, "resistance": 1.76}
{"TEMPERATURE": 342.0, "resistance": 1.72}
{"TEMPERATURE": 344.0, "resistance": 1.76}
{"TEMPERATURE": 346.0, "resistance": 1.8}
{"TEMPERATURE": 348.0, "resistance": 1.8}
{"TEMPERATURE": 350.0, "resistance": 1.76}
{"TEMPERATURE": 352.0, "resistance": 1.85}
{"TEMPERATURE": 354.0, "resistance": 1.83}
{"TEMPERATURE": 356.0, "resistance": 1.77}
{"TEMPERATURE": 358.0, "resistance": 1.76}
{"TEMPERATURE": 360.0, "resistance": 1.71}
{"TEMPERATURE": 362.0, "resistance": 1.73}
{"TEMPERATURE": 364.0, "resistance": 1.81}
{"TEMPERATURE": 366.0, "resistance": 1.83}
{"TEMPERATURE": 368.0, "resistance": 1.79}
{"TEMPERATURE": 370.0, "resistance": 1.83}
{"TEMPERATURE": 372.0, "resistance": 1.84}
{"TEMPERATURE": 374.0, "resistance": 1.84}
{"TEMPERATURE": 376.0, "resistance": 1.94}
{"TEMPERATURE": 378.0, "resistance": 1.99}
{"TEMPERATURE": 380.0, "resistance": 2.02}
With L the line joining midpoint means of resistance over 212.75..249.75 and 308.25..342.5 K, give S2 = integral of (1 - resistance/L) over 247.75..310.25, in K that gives 2.8 K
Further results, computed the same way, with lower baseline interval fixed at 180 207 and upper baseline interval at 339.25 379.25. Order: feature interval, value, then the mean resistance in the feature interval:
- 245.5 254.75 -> 1.02 K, 1.72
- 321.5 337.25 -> 0.42 K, 1.79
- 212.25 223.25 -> 0.75 K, 1.84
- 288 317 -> 2.08 K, 1.74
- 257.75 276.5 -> 1.53 K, 1.76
